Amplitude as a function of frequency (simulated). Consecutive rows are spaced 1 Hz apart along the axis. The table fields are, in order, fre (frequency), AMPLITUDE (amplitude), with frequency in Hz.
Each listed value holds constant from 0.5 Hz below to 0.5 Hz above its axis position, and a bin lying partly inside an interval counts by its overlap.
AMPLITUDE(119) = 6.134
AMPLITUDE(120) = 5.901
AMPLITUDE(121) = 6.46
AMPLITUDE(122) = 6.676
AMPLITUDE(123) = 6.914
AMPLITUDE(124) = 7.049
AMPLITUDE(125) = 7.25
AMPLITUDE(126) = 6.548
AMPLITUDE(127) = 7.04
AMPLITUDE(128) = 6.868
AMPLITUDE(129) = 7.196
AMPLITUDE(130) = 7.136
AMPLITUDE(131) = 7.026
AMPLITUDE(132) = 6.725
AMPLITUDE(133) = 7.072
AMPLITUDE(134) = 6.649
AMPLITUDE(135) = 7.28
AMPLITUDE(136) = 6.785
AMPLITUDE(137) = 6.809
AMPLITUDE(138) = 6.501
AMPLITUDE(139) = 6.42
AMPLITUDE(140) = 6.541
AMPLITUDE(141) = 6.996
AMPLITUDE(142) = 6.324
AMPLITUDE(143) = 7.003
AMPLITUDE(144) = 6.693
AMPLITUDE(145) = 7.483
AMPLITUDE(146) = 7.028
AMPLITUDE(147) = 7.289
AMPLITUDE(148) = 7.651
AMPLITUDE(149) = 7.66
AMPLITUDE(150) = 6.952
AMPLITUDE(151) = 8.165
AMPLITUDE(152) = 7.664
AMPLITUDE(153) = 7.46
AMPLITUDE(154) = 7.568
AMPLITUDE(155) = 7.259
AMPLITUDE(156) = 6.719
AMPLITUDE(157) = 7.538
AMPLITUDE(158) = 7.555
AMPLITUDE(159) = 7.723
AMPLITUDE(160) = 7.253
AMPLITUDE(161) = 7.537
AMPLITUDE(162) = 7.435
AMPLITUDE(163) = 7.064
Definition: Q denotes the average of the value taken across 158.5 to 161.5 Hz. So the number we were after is 7.5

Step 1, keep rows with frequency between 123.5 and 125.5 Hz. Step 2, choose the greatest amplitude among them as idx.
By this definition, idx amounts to 7.25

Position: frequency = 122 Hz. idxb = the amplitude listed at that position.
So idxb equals 6.676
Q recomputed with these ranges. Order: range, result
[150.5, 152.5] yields 7.91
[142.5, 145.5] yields 7.06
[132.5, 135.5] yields 7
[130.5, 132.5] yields 6.88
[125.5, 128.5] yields 6.82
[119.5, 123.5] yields 6.49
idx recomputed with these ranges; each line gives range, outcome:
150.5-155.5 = 8.165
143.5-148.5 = 7.651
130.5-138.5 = 7.28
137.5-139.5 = 6.501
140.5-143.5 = 7.003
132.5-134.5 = 7.072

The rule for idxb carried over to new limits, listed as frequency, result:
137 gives 6.809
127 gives 7.04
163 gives 7.064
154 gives 7.568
